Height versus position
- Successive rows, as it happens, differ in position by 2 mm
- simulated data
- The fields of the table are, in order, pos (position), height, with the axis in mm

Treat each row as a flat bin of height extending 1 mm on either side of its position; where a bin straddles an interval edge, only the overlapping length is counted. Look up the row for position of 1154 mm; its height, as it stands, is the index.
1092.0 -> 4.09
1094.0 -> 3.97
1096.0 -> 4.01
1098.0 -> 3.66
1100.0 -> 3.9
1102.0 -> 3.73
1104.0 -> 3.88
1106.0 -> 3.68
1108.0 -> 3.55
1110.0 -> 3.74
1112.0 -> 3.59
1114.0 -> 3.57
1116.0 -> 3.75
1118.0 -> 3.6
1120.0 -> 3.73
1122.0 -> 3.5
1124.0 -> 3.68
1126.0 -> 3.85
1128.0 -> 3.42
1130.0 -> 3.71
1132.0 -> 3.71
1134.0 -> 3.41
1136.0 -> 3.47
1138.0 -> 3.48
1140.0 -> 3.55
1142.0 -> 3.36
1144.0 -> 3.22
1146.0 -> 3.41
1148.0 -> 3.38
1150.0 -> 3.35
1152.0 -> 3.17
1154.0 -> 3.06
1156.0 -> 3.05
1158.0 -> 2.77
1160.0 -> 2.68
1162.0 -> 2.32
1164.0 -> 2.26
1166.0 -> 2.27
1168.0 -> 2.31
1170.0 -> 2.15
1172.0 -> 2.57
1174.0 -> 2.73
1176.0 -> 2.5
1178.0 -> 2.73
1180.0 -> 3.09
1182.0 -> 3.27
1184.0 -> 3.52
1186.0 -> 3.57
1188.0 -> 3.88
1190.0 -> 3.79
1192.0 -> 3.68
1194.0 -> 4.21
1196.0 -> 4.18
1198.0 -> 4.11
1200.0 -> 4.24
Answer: 3.06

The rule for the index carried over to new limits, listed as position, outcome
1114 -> 3.57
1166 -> 2.27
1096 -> 4.01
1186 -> 3.57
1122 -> 3.5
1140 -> 3.55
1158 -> 2.77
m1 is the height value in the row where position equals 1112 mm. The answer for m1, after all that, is 3.59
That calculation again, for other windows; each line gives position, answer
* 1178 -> 2.73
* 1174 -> 2.73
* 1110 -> 3.74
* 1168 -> 2.31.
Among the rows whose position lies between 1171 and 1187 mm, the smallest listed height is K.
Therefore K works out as 2.5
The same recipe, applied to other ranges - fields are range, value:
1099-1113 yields 3.55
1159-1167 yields 2.26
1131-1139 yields 3.41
